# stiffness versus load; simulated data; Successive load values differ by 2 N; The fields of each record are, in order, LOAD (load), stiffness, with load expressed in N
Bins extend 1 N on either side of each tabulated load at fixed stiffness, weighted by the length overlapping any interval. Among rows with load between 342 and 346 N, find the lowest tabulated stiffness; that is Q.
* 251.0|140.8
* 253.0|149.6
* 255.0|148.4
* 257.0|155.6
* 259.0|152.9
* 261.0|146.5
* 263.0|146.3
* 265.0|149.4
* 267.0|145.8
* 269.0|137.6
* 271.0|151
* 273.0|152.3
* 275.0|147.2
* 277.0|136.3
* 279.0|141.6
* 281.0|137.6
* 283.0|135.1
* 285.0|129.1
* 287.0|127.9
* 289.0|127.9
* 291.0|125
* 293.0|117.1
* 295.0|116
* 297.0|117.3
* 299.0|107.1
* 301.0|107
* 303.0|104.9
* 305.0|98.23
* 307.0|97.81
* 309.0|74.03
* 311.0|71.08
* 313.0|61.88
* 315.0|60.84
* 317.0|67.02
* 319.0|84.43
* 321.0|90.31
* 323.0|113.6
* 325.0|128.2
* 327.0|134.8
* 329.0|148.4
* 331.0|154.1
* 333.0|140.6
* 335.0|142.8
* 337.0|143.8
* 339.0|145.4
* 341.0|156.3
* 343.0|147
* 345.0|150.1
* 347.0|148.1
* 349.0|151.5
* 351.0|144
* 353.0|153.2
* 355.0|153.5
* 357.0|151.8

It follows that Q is 147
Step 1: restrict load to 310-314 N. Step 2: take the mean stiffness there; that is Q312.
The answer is 66.5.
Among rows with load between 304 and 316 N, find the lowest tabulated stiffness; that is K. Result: 60.84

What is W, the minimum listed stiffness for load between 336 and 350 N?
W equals 143.8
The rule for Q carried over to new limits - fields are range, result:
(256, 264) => 146.3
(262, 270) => 137.6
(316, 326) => 67.02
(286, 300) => 107.1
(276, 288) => 127.9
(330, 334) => 140.6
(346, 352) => 144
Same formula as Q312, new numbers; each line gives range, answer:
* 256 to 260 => 154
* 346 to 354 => 149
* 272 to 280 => 144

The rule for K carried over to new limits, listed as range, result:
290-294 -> 117.1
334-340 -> 142.8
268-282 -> 136.3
